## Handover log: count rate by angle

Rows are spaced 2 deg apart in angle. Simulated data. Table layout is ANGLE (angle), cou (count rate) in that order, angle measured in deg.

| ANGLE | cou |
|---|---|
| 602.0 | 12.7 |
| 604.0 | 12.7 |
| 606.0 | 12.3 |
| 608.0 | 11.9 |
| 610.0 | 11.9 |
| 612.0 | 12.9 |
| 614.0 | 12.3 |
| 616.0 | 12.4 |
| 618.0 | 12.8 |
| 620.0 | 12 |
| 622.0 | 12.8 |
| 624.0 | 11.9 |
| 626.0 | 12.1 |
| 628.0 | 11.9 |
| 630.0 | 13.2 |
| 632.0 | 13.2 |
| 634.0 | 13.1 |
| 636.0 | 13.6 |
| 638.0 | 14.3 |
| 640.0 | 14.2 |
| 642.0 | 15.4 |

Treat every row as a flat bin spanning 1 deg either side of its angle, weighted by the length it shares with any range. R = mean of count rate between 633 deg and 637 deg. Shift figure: 13.3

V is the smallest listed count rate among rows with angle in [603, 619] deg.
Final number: 11.9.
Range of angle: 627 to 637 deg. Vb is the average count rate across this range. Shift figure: 13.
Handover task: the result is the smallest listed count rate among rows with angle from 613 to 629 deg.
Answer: 11.9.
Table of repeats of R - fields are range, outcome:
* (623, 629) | 12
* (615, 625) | 12.4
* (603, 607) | 12.5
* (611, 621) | 12.5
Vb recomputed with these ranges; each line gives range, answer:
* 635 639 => 13.9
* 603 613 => 12.3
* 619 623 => 12.4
